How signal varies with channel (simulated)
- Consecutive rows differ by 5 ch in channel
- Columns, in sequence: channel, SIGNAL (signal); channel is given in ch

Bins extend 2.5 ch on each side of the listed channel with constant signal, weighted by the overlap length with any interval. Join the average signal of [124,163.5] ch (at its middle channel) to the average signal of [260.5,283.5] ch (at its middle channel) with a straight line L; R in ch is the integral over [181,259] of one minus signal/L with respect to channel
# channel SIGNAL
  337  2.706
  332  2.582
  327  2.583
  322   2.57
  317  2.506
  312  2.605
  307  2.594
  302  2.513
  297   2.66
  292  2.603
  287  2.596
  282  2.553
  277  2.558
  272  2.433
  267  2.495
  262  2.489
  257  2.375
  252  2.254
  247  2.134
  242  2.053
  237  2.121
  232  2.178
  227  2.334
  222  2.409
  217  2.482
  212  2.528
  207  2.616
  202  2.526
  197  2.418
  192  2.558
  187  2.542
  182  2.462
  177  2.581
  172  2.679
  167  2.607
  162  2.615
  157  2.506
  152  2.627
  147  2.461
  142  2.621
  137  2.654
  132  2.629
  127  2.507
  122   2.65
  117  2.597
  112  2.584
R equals 5.0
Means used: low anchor 2.58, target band 2.37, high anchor 2.5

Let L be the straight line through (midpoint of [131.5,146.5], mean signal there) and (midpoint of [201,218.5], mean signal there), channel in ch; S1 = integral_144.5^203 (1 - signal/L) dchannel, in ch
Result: 0.7 ch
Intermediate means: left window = 2.61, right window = 2.54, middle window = 2.55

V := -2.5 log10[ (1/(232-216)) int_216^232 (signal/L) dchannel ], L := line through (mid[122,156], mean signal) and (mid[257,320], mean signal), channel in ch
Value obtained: 0.09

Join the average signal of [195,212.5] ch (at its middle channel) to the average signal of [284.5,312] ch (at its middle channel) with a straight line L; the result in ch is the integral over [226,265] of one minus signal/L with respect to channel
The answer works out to 4.78 ch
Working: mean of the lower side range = 2.52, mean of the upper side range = 2.59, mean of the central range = 2.24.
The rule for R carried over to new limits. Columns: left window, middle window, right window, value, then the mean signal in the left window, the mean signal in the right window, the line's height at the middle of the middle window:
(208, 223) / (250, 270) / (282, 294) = 1.1 ch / 2.49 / 2.59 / 2.55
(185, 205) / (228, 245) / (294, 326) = 2.7 ch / 2.51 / 2.58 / 2.54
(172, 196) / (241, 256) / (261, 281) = 2.0 ch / 2.54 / 2.5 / 2.51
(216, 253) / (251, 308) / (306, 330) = -2.3 ch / 2.24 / 2.57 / 2.42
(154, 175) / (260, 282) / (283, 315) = 0.8 ch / 2.6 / 2.59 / 2.59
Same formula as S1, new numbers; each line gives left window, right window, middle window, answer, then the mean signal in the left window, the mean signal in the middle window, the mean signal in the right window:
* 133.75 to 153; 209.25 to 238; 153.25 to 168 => -0.2 ch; 2.59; 2.58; 2.36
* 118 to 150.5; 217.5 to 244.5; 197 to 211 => -1.2 ch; 2.59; 2.54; 2.24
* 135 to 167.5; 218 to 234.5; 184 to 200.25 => -0.4 ch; 2.58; 2.51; 2.32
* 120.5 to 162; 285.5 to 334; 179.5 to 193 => 0.3 ch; 2.58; 2.52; 2.58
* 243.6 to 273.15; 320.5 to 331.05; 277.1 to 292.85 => -0.9 ch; 2.35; 2.58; 2.58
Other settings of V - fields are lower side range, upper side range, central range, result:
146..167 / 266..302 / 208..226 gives 0.04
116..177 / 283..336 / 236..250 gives 0.22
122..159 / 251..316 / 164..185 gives -0.01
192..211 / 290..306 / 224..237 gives 0.14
